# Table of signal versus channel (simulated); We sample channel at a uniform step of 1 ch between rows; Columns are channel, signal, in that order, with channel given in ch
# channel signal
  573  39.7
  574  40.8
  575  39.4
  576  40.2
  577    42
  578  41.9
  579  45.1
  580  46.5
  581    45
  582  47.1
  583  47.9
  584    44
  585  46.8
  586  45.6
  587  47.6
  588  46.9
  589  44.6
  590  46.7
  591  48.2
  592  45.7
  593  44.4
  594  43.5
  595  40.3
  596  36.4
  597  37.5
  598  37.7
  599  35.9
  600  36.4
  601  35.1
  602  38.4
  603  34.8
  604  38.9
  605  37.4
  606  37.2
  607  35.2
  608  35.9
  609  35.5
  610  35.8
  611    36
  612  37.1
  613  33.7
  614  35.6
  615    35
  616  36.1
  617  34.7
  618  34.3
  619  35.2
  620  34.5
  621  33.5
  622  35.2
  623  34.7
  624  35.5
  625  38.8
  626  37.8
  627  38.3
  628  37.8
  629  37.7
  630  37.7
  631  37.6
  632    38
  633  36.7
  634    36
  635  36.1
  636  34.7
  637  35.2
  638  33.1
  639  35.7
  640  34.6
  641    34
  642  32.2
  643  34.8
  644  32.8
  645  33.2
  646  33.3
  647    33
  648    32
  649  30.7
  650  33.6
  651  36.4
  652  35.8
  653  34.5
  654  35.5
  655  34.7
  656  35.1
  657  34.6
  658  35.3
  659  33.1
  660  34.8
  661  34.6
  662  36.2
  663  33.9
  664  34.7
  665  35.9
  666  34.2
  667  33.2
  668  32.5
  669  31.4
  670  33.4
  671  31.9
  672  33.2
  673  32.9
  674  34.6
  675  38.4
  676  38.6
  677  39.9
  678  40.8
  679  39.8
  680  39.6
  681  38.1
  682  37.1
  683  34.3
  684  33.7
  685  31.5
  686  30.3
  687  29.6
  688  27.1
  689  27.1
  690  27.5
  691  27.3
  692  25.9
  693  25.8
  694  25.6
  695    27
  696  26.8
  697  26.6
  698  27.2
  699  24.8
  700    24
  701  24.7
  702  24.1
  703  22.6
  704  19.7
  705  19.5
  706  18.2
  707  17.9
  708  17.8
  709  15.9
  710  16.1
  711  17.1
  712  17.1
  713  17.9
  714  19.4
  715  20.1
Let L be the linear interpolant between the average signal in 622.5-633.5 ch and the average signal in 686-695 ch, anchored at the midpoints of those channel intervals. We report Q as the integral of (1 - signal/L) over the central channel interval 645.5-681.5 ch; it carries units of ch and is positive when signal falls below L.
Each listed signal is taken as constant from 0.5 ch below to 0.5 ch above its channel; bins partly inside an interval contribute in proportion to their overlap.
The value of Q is -4.1 ch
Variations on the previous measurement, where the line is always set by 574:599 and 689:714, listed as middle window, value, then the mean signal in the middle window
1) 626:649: -0.6 ch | 35.2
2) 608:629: 1.0 ch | 35.8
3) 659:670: -1.8 ch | 34.1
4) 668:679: -3.2 ch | 35.6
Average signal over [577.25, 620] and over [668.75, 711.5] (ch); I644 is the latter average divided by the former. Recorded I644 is 0.71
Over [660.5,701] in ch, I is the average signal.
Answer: 32.1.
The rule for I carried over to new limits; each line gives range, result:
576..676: 37.1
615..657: 35.1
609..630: 35.9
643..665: 34.2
